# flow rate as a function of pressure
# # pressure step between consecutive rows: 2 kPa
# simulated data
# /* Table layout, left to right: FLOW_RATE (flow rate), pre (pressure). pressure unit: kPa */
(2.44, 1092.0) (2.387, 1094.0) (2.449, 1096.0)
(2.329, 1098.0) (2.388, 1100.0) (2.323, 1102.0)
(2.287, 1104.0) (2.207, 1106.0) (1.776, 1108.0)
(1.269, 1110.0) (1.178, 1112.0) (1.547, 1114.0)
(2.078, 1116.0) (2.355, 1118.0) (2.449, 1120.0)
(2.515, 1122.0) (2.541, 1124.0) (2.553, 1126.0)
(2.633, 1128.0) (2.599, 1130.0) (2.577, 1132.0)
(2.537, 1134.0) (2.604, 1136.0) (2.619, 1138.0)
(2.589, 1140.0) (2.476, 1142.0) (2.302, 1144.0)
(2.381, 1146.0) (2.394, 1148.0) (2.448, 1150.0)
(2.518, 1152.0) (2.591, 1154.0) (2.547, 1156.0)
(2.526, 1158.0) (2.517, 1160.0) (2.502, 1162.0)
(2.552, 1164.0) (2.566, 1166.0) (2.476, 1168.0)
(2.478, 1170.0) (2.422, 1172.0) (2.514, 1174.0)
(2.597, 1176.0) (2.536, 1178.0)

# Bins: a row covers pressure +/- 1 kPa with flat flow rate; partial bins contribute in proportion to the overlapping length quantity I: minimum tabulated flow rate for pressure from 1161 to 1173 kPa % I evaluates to 2.422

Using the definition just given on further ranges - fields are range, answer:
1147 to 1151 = 2.394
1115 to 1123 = 2.078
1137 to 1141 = 2.589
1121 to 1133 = 2.515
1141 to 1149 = 2.302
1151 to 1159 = 2.518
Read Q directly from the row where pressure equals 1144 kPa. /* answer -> 2.302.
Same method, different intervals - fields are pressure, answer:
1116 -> 2.078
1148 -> 2.394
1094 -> 2.387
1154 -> 2.591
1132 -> 2.577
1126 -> 2.553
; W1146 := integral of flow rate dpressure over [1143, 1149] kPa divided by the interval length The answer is 2.36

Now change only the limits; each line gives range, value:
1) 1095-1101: 2.39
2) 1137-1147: 2.47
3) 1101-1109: 2.15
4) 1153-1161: 2.55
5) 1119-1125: 2.5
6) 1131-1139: 2.58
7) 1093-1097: 2.42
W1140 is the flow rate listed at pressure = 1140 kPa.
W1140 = 2.589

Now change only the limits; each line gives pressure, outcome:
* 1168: 2.476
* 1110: 1.269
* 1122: 2.515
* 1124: 2.541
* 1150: 2.448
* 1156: 2.547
